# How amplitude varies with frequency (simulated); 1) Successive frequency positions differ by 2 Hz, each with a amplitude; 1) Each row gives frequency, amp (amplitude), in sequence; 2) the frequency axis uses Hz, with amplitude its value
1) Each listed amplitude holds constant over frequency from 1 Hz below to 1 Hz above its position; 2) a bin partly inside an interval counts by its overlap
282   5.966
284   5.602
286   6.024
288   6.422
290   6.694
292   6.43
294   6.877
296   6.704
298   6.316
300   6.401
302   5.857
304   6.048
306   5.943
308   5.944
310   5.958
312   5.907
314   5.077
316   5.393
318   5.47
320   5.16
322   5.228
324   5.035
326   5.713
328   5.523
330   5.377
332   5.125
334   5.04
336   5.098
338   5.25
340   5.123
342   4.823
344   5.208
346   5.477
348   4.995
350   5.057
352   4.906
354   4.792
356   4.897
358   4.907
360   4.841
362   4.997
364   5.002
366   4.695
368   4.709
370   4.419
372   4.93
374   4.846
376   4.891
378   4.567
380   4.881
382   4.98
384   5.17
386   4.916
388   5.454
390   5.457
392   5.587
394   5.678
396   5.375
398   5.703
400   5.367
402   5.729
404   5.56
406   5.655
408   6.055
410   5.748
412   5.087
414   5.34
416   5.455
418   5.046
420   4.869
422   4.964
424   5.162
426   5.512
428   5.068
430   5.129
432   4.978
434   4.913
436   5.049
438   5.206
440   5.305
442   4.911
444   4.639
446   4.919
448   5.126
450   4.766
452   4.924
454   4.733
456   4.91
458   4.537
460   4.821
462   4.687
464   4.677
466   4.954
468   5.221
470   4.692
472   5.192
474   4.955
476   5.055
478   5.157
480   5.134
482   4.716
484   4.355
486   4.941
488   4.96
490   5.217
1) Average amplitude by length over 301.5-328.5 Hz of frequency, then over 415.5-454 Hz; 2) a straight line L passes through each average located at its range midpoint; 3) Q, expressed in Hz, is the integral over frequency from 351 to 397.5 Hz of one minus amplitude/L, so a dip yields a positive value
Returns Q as 2.7 Hz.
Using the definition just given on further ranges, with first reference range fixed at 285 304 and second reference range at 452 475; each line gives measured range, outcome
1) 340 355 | 2.21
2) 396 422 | -0.44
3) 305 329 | 2.57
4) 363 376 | 2.13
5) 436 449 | 0.07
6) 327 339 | 1.61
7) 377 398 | 1.19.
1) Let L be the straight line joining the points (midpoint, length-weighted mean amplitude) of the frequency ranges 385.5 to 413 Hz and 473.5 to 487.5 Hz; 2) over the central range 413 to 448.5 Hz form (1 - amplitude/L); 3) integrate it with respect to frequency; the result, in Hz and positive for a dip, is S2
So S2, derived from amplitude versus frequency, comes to 1.36 Hz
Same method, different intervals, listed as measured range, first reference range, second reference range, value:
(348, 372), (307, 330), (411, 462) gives 2.1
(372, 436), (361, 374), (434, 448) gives -4.6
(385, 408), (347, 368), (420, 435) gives -2.4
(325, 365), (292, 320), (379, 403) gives 4.1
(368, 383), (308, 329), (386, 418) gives 2.0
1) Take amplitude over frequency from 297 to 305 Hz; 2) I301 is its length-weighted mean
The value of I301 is 6.16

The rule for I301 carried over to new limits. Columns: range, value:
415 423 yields 5.08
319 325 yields 5.14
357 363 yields 4.92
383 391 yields 5.25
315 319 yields 5.43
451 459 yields 4.78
